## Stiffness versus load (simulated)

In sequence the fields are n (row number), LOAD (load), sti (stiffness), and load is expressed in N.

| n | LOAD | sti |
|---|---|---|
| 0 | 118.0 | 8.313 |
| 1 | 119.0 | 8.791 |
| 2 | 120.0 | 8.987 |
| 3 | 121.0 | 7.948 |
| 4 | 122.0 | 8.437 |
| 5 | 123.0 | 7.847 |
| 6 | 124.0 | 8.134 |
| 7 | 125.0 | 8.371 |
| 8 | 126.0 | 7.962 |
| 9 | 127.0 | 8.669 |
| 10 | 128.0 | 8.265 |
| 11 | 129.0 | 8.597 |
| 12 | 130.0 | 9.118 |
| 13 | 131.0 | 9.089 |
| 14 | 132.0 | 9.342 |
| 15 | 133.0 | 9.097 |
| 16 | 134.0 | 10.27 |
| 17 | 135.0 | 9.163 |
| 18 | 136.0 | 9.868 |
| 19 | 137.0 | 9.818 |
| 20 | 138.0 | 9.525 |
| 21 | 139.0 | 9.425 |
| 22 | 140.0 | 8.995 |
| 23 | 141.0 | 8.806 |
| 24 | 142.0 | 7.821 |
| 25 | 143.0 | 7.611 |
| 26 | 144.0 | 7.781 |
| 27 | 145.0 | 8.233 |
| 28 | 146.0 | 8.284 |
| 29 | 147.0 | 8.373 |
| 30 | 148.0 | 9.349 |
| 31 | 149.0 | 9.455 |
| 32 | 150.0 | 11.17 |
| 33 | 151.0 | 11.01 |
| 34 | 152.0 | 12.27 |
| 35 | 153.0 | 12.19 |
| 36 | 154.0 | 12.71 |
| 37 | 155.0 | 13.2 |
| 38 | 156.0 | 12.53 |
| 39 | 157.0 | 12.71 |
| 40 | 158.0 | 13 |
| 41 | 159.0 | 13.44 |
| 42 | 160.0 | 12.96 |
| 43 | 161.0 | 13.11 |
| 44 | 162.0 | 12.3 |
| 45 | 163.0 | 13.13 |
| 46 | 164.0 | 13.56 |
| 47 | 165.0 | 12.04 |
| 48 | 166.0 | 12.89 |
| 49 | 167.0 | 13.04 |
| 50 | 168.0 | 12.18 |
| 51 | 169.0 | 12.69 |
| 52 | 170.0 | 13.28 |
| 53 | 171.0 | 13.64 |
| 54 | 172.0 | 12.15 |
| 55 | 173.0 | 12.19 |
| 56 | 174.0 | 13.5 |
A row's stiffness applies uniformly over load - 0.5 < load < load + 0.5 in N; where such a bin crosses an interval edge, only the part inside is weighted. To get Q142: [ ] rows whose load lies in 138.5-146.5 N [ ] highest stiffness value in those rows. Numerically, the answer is 9.425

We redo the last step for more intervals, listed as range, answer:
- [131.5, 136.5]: 10.27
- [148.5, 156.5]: 13.2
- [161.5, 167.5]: 13.56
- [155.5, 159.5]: 13.44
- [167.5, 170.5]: 13.28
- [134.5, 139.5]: 9.868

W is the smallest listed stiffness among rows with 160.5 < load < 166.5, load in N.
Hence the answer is 12.04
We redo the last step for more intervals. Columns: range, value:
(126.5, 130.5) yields 8.265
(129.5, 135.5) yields 9.089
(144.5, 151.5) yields 8.233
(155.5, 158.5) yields 12.53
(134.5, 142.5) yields 7.821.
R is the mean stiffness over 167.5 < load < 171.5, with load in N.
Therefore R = 12.9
